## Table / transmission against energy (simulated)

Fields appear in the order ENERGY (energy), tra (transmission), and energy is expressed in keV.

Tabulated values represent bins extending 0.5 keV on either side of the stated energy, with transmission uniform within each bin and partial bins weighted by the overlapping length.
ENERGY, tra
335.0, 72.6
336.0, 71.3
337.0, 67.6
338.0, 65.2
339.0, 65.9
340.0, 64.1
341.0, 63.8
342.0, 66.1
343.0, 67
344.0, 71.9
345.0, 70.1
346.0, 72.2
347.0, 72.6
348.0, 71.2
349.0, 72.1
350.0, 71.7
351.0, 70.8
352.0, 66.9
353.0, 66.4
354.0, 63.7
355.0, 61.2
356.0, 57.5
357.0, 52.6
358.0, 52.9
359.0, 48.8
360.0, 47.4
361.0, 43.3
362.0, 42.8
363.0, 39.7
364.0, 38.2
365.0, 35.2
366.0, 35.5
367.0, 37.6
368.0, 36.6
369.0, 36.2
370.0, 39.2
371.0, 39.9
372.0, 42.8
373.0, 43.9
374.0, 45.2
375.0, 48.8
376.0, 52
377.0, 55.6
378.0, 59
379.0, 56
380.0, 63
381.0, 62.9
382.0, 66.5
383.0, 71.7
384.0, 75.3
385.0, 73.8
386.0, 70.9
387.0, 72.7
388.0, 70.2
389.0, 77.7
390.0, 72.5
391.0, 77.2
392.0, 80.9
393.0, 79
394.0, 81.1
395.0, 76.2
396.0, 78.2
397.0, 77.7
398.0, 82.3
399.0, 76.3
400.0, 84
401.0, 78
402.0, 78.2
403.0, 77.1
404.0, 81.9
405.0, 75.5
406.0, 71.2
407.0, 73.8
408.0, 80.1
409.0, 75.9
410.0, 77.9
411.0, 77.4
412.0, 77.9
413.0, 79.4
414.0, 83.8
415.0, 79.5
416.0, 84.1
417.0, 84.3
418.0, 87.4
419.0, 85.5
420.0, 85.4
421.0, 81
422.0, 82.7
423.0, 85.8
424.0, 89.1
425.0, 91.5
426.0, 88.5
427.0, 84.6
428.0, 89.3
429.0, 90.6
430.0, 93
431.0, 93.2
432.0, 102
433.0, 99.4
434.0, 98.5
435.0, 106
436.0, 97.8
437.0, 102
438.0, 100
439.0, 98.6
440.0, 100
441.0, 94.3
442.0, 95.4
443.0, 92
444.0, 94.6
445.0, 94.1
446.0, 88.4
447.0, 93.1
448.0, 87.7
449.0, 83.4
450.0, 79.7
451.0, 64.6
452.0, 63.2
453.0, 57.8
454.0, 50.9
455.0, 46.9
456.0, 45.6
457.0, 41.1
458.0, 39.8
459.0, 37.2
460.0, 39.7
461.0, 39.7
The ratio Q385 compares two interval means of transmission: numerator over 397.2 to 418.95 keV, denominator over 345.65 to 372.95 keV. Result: 1.5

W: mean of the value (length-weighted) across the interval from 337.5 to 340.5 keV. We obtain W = 65.1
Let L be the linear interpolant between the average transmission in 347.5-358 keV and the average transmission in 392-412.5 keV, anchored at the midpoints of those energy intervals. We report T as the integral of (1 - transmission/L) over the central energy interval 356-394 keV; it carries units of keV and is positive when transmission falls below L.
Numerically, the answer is 8.4 keV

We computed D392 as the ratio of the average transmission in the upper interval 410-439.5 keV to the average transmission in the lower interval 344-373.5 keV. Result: 1.69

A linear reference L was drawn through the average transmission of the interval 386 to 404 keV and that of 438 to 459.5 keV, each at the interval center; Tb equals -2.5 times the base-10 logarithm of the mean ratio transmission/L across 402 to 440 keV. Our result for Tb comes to -0.15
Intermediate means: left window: 77.5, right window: 74.3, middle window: 86.9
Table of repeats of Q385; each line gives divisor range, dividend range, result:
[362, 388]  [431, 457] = 1.63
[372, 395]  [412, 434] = 1.33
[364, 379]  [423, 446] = 2.17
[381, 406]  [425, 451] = 1.23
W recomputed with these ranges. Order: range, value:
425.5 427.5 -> 86.5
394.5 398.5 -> 78.6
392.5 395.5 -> 78.8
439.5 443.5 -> 95.4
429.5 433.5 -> 96.9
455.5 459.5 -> 40.9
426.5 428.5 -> 86.9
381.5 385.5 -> 71.8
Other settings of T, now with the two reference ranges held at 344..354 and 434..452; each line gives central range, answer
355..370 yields 6.05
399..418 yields 1.09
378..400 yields 1.70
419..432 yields -0.08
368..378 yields 4.04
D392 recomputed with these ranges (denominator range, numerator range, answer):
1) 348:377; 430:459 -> 1.64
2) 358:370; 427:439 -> 2.39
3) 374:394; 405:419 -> 1.18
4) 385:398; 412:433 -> 1.14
